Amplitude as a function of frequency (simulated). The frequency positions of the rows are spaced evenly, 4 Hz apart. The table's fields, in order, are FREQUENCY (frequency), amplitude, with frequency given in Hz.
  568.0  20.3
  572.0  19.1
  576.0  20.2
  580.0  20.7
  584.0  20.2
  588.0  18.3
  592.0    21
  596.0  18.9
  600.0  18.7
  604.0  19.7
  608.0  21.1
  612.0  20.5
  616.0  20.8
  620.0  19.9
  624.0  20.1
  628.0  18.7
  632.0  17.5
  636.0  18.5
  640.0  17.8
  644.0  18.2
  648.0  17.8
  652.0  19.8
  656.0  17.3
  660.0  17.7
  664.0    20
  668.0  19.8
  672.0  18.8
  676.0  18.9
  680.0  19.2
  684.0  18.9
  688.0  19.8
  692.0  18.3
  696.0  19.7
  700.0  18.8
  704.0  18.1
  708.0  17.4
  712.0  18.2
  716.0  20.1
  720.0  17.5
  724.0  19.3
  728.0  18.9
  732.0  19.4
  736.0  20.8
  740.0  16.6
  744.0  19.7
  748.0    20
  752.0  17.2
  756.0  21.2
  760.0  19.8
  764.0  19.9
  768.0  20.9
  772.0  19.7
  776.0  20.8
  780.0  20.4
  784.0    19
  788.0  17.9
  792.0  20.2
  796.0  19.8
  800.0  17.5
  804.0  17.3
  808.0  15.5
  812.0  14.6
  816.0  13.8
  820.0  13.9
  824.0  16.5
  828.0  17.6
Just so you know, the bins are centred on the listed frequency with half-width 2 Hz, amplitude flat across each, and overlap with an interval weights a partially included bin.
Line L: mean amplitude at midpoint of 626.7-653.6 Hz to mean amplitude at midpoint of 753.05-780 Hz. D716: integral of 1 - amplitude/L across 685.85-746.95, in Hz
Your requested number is 2.0 Hz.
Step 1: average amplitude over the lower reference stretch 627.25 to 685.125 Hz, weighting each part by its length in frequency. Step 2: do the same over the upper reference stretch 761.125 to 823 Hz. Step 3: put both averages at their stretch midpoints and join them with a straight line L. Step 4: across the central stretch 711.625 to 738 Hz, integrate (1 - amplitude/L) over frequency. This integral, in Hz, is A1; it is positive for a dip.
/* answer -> -1.3 Hz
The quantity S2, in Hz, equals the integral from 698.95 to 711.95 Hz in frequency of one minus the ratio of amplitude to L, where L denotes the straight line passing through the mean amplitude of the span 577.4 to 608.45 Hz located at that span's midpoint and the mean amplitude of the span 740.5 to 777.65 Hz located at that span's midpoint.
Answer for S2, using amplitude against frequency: 1.1 Hz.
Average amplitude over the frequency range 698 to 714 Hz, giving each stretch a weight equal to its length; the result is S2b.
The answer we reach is 18.1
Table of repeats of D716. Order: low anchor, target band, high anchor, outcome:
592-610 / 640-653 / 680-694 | 0.7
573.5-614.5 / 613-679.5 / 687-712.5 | 1.3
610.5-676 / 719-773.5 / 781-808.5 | -2.4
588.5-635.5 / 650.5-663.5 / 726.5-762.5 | 0.7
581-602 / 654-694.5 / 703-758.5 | 0.5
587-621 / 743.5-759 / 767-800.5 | 0.1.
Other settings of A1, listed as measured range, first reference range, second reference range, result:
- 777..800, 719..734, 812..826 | -4.7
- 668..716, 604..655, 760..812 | 0.7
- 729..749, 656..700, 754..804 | 0.2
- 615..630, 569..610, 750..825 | -0.2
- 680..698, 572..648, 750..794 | 0.4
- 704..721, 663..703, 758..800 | 0.9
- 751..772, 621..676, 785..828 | -3.1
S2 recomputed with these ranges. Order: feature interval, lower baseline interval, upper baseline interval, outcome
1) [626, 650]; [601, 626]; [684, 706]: 2.2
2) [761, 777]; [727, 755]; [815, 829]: -2.2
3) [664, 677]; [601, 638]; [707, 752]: 0.0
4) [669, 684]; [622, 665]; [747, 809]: -0.3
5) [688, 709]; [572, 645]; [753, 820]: 0.4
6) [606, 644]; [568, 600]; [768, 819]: 0.1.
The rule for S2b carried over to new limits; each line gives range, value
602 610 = 20.4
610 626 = 20.3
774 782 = 20.6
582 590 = 19.2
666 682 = 19.2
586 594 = 19.6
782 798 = 19.2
